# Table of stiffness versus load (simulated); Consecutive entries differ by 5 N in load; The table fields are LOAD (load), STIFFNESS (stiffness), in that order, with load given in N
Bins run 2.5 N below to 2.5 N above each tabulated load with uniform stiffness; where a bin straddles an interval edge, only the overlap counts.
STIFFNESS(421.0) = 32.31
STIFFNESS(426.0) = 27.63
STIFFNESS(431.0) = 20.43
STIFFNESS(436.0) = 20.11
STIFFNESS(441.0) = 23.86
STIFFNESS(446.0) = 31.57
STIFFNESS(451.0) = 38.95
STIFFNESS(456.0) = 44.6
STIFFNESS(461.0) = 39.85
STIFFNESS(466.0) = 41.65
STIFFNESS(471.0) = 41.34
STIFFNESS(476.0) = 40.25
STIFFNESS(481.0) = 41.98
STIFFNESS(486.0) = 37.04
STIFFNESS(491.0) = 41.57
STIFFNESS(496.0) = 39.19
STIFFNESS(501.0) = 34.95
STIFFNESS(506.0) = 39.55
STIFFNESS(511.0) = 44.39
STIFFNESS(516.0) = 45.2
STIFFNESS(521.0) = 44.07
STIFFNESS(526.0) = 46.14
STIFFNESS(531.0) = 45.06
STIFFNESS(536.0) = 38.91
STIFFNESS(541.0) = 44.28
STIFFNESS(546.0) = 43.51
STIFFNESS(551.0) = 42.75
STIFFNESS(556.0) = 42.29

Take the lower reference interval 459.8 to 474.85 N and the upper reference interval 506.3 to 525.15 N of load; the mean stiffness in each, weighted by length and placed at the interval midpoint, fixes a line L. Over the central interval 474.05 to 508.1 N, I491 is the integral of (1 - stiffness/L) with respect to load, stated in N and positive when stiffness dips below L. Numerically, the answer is 2.64 N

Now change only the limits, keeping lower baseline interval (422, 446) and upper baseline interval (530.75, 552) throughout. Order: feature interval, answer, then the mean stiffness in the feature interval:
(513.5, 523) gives -1.4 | 44.7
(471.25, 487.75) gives -4.1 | 40.1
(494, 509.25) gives -0.9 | 38.2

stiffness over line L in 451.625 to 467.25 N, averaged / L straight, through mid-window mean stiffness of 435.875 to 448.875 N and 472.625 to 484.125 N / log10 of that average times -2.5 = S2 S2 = -0.25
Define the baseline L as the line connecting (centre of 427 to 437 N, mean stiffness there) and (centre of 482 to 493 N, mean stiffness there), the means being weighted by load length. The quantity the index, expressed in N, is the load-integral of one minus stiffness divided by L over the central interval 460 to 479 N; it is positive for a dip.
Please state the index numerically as -4.1 N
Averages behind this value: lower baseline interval 21.4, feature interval 40.9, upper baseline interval 39.6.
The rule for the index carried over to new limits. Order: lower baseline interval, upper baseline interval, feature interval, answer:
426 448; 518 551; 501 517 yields -1.2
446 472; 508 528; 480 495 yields 0.9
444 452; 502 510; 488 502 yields -0.1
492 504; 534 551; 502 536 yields -2.8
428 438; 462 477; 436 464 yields -3.7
